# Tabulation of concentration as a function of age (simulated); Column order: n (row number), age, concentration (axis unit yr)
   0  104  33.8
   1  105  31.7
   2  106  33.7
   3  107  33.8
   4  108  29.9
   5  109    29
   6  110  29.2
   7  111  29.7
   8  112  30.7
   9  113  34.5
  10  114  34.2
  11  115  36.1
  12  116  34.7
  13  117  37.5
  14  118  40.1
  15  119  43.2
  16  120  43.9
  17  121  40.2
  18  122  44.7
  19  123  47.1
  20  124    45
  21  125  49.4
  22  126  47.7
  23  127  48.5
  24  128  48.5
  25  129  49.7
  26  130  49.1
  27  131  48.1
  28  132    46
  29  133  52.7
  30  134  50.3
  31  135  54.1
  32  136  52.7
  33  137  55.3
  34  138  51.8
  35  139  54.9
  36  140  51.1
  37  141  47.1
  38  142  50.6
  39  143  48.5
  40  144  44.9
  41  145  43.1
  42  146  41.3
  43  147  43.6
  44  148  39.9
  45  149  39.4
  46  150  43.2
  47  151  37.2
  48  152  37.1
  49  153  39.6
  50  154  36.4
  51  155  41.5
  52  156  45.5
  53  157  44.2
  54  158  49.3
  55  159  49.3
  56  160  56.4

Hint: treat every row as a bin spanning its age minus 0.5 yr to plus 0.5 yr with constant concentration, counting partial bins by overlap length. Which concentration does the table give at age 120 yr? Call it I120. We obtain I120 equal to 43.9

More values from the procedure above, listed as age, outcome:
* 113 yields 34.5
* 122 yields 44.7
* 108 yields 29.9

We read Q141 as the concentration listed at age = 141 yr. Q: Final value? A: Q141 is 47.1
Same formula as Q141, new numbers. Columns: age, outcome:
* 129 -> 49.7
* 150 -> 43.2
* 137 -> 55.3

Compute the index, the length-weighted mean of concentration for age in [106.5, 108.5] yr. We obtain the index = 31.8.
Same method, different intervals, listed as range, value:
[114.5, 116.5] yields 35.4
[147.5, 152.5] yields 39.4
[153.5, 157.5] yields 41.9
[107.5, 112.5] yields 29.7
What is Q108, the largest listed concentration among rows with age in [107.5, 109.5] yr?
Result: 29.9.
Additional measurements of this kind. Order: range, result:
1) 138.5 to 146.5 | 54.9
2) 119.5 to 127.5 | 49.4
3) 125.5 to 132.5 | 49.7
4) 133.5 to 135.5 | 54.1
